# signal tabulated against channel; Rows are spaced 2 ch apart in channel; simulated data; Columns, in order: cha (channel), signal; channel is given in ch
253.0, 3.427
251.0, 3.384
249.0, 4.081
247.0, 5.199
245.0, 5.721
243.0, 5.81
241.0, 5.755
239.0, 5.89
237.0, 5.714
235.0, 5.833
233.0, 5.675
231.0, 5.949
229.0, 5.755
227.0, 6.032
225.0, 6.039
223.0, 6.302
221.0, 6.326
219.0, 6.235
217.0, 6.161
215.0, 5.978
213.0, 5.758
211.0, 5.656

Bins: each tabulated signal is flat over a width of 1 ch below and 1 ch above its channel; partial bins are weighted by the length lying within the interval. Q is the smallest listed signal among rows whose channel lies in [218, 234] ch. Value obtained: 5.675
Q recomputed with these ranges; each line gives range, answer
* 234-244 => 5.714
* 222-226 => 6.039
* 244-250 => 4.081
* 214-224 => 5.978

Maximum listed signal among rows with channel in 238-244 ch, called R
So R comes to 5.89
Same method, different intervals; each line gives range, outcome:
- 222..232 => 6.302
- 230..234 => 5.949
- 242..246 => 5.81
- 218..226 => 6.326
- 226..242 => 6.032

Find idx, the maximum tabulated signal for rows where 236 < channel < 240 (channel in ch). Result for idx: 5.89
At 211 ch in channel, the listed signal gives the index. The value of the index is 5.656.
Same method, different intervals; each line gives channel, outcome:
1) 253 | 3.427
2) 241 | 5.755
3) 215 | 5.978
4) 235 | 5.833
